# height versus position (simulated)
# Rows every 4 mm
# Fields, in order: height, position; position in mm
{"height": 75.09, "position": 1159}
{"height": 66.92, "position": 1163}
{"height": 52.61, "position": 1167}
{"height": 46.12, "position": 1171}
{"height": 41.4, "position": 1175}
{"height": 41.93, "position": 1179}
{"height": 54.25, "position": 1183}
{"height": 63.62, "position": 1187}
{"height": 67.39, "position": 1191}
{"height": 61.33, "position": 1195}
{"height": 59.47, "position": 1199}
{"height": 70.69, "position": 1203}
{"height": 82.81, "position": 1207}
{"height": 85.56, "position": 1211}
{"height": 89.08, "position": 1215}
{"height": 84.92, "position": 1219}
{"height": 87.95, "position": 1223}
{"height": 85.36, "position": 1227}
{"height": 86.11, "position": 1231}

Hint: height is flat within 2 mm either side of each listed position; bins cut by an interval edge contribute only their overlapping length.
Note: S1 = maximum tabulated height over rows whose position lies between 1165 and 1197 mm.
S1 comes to 67.39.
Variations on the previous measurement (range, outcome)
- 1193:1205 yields 70.69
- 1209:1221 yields 89.08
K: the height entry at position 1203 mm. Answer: 70.69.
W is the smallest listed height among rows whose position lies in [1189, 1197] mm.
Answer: 61.33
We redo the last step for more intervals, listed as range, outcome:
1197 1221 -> 59.47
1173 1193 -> 41.4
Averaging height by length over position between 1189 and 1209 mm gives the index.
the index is 68.3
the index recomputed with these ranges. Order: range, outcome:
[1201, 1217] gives 82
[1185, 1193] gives 65.5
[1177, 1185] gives 48.1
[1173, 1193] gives 53.7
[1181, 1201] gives 61.2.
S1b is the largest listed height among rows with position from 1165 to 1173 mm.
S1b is 52.61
